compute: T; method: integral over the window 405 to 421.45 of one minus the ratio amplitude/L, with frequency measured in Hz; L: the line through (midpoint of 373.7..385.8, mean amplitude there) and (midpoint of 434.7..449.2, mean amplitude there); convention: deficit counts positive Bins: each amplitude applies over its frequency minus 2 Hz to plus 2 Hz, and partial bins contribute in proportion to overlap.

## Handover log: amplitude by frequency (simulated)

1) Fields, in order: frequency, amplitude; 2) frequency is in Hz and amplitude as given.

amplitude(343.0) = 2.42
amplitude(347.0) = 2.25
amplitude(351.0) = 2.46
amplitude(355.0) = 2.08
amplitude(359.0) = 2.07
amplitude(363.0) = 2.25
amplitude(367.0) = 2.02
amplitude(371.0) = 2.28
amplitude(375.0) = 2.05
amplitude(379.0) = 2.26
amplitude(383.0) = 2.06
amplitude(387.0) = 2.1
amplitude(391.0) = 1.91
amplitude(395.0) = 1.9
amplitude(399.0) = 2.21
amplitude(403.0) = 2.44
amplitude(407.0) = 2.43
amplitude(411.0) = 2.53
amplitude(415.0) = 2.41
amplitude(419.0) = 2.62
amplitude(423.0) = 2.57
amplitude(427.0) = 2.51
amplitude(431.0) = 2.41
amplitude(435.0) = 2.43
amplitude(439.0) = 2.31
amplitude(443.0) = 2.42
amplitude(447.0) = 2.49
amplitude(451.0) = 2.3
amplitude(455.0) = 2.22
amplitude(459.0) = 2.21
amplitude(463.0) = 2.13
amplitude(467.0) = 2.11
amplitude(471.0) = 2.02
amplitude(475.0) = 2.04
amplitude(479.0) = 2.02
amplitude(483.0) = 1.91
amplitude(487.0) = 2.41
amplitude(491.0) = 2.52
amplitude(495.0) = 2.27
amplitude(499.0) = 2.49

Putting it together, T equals -1.6 Hz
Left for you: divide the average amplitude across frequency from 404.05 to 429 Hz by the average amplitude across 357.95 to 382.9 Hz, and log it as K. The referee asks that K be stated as 1.17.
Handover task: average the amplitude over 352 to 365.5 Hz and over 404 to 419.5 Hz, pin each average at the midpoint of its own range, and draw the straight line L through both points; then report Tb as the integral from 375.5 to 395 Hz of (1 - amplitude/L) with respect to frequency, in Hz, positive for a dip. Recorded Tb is 2.1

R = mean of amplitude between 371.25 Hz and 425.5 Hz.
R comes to 2.27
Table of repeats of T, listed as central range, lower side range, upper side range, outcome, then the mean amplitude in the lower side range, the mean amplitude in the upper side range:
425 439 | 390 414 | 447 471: -1.26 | 2.26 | 2.2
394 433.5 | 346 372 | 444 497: -3.84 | 2.2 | 2.21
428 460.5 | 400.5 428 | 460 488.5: -0.89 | 2.5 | 2.09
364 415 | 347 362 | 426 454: 2.17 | 2.21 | 2.4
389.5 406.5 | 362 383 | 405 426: 1.60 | 2.16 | 2.51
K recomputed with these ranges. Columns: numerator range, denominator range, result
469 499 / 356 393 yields 1.04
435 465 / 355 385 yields 1.08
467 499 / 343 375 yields 0.99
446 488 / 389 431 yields 0.92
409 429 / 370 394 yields 1.21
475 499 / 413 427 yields 0.88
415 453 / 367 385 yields 1.14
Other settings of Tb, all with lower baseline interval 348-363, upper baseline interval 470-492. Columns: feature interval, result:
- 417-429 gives -2.16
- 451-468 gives -0.25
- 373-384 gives 0.35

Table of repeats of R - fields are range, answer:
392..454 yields 2.39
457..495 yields 2.16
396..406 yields 2.29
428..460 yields 2.36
